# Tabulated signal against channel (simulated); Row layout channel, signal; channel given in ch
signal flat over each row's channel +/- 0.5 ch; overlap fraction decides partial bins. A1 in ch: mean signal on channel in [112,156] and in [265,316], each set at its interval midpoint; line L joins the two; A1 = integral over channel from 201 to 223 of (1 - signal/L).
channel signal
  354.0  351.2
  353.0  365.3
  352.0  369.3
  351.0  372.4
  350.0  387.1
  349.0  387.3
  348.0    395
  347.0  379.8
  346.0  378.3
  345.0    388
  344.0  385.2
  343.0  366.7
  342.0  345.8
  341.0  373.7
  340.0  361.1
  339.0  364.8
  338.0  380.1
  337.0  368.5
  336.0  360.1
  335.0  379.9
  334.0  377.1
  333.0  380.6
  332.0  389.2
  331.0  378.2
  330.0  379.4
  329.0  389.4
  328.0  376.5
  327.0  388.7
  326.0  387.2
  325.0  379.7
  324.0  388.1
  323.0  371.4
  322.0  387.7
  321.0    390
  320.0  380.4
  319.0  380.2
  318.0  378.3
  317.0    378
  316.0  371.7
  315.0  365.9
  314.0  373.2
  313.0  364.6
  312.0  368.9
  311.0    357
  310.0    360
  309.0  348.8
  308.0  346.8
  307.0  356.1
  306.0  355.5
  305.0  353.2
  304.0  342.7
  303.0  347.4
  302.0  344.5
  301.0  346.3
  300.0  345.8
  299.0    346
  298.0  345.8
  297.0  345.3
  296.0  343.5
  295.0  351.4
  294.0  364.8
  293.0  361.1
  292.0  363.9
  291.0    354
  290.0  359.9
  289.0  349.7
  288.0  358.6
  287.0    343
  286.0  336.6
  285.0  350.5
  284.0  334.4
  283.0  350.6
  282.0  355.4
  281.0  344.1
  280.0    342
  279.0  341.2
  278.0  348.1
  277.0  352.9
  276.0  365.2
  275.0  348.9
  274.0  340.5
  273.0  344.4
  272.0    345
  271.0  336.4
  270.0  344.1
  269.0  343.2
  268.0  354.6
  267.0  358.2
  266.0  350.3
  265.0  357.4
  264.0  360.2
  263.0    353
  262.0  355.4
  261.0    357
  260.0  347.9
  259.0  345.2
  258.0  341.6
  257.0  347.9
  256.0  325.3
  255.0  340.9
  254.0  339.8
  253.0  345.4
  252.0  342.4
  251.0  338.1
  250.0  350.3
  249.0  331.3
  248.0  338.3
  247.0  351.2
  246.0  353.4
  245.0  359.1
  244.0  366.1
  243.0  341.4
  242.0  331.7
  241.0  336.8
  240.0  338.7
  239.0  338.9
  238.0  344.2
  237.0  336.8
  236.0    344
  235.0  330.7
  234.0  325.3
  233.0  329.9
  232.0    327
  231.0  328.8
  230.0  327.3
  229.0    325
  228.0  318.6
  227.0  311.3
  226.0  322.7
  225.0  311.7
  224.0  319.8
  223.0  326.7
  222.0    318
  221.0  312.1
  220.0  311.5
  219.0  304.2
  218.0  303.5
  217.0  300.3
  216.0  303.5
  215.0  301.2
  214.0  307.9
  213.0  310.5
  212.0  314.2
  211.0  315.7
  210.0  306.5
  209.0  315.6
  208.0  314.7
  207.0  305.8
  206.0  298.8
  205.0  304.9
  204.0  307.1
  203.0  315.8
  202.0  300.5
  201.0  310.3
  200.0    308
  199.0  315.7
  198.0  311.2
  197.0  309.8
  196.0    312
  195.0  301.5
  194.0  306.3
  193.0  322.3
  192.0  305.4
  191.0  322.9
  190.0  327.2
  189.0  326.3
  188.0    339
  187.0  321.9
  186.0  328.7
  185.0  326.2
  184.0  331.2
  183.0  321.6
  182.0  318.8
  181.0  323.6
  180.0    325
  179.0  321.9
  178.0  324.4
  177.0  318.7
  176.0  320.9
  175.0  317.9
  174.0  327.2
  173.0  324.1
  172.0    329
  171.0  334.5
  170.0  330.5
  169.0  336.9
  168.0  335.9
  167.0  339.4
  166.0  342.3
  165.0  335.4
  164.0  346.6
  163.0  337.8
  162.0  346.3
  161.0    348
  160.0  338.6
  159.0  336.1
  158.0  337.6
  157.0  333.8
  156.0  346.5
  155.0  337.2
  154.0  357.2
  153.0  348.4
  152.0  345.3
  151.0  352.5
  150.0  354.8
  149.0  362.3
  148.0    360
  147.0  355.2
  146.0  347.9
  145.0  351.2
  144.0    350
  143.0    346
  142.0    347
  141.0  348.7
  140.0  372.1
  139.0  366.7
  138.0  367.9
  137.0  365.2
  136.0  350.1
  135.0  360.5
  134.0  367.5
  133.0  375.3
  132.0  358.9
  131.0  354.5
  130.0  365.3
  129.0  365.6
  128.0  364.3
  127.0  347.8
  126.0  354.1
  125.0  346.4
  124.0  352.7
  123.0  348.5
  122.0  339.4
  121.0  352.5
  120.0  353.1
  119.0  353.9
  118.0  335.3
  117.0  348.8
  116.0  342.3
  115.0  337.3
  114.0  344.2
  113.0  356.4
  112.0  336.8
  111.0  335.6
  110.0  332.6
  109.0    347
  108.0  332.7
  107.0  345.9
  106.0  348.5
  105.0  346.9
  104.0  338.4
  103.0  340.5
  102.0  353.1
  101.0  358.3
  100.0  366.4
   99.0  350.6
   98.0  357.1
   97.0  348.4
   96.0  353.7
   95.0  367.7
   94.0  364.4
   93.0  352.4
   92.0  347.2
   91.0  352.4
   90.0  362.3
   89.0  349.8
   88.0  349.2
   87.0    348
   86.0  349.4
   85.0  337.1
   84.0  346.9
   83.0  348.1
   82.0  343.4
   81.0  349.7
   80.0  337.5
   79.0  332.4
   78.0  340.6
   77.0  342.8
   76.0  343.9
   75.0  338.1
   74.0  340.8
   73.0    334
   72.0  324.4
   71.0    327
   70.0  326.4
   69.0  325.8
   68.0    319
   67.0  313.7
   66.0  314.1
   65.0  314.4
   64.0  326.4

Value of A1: 2.7 ch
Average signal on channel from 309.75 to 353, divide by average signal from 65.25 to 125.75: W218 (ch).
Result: 1.1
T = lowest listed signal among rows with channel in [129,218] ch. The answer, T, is 298.8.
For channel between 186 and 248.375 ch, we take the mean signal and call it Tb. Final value 321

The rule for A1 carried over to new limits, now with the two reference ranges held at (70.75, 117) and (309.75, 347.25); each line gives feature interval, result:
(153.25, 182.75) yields 1.8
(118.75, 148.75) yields -0.5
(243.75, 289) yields 2.5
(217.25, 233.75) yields 2.0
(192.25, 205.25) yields 1.8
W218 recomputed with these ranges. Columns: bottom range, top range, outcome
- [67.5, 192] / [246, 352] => 1.05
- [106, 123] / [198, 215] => 0.90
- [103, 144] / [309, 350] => 1.07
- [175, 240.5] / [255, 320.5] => 1.11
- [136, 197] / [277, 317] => 1.05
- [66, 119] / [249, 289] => 1.01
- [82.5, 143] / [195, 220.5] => 0.88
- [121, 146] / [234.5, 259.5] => 0.96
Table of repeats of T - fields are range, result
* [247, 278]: 325.3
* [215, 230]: 300.3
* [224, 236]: 311.3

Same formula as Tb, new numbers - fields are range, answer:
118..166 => 352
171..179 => 324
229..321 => 349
